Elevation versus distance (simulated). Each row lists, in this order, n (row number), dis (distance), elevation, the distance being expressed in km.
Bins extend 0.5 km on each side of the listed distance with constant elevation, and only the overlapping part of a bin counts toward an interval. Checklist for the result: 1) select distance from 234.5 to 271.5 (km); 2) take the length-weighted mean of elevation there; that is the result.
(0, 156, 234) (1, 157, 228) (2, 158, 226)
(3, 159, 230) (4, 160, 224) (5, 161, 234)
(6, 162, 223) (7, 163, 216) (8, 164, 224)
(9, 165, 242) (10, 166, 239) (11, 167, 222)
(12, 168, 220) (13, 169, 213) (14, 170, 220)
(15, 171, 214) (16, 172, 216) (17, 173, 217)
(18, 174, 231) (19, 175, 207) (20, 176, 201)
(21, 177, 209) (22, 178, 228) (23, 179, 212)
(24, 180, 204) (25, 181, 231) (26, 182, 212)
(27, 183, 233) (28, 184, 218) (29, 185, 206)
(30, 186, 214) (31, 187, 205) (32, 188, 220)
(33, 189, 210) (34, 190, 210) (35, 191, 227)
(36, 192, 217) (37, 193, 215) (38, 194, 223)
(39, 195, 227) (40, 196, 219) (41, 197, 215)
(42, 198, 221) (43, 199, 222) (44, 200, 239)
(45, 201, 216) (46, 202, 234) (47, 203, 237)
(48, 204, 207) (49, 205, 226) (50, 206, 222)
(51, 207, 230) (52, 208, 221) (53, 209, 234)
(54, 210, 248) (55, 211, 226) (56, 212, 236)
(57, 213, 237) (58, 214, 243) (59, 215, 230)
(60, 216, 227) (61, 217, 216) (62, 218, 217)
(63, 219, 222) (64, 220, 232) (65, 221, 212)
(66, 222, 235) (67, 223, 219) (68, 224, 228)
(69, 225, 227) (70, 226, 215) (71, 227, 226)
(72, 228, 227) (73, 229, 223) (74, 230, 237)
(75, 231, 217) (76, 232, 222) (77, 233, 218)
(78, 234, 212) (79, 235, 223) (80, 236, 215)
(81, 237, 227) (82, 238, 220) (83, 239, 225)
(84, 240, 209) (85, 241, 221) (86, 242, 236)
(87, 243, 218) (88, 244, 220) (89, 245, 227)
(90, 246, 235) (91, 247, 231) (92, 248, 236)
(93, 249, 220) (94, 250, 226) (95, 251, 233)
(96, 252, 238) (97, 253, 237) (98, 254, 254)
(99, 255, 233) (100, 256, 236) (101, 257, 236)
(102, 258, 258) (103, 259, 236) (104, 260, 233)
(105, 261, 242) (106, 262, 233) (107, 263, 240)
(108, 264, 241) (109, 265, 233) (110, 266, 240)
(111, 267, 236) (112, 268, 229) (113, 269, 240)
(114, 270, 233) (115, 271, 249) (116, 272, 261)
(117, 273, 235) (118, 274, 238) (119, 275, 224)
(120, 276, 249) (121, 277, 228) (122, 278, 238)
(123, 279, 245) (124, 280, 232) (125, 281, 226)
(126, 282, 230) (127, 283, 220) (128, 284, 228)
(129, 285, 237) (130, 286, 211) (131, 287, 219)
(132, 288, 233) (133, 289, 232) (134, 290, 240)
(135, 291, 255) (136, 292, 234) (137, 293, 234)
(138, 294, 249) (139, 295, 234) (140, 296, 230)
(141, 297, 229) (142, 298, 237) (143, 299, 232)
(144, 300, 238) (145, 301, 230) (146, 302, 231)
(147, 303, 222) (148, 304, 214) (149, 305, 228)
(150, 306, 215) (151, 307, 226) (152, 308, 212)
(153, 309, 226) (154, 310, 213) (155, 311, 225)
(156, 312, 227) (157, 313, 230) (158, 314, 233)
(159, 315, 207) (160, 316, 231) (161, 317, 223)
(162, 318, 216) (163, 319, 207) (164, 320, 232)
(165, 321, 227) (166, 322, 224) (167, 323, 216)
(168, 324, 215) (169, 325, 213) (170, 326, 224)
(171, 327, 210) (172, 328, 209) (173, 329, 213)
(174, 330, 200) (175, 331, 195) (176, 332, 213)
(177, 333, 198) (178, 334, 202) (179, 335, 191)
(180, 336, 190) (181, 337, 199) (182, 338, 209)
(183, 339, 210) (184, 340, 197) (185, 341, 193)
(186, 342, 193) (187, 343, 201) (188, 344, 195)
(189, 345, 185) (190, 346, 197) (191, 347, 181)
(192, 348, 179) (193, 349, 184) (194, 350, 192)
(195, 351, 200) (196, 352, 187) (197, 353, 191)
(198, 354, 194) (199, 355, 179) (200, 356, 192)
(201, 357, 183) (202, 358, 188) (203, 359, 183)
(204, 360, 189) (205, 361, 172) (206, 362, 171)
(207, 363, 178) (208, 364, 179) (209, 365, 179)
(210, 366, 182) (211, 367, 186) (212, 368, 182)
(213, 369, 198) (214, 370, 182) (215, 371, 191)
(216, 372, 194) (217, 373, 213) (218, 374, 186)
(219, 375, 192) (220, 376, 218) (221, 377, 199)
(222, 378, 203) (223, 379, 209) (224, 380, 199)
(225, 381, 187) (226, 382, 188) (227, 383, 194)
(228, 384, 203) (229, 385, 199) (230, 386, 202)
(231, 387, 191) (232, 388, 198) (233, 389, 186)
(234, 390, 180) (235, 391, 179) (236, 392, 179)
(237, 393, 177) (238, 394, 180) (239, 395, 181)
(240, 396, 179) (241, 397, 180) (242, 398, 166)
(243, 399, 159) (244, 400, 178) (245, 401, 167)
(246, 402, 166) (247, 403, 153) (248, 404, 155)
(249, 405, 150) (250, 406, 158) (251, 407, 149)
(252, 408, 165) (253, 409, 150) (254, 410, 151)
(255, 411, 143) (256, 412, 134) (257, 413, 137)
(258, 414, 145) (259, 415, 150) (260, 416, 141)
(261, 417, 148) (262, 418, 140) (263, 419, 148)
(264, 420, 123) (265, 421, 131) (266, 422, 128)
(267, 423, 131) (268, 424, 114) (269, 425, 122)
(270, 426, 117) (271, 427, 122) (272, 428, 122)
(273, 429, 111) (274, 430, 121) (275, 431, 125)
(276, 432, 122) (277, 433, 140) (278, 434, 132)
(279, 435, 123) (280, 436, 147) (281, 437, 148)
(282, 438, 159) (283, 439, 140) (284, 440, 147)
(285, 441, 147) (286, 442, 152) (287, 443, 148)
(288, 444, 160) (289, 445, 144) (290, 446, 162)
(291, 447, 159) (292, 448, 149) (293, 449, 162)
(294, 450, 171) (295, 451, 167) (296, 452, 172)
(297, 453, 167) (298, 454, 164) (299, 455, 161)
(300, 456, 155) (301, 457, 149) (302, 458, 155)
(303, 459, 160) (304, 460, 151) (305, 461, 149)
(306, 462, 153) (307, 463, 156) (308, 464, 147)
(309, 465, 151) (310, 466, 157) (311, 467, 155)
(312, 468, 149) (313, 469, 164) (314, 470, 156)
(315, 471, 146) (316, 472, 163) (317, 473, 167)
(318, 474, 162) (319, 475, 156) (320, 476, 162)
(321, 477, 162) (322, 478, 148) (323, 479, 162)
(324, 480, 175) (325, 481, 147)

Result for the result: 232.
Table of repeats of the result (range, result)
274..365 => 213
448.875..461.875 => 160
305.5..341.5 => 213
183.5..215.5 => 224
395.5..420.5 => 153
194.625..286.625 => 230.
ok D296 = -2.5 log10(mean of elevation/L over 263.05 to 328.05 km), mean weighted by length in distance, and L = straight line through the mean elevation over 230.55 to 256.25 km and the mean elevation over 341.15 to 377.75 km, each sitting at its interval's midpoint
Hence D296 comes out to -0.10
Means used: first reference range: 226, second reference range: 189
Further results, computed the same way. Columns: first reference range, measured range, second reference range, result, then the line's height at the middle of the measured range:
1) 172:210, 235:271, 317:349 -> -0.09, 213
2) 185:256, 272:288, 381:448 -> -0.14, 203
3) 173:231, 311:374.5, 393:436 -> -0.17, 171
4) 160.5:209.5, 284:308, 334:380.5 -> -0.14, 202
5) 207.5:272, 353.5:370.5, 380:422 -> -0.01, 181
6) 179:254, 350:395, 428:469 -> -0.09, 174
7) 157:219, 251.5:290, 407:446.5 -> -0.22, 193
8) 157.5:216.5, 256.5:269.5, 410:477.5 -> -0.19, 200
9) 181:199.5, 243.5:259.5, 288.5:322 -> -0.06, 223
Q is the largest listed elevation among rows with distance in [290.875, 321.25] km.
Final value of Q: 255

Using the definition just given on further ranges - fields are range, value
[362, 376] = 218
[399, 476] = 178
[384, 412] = 203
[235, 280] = 261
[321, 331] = 227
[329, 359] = 213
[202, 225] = 248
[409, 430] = 151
